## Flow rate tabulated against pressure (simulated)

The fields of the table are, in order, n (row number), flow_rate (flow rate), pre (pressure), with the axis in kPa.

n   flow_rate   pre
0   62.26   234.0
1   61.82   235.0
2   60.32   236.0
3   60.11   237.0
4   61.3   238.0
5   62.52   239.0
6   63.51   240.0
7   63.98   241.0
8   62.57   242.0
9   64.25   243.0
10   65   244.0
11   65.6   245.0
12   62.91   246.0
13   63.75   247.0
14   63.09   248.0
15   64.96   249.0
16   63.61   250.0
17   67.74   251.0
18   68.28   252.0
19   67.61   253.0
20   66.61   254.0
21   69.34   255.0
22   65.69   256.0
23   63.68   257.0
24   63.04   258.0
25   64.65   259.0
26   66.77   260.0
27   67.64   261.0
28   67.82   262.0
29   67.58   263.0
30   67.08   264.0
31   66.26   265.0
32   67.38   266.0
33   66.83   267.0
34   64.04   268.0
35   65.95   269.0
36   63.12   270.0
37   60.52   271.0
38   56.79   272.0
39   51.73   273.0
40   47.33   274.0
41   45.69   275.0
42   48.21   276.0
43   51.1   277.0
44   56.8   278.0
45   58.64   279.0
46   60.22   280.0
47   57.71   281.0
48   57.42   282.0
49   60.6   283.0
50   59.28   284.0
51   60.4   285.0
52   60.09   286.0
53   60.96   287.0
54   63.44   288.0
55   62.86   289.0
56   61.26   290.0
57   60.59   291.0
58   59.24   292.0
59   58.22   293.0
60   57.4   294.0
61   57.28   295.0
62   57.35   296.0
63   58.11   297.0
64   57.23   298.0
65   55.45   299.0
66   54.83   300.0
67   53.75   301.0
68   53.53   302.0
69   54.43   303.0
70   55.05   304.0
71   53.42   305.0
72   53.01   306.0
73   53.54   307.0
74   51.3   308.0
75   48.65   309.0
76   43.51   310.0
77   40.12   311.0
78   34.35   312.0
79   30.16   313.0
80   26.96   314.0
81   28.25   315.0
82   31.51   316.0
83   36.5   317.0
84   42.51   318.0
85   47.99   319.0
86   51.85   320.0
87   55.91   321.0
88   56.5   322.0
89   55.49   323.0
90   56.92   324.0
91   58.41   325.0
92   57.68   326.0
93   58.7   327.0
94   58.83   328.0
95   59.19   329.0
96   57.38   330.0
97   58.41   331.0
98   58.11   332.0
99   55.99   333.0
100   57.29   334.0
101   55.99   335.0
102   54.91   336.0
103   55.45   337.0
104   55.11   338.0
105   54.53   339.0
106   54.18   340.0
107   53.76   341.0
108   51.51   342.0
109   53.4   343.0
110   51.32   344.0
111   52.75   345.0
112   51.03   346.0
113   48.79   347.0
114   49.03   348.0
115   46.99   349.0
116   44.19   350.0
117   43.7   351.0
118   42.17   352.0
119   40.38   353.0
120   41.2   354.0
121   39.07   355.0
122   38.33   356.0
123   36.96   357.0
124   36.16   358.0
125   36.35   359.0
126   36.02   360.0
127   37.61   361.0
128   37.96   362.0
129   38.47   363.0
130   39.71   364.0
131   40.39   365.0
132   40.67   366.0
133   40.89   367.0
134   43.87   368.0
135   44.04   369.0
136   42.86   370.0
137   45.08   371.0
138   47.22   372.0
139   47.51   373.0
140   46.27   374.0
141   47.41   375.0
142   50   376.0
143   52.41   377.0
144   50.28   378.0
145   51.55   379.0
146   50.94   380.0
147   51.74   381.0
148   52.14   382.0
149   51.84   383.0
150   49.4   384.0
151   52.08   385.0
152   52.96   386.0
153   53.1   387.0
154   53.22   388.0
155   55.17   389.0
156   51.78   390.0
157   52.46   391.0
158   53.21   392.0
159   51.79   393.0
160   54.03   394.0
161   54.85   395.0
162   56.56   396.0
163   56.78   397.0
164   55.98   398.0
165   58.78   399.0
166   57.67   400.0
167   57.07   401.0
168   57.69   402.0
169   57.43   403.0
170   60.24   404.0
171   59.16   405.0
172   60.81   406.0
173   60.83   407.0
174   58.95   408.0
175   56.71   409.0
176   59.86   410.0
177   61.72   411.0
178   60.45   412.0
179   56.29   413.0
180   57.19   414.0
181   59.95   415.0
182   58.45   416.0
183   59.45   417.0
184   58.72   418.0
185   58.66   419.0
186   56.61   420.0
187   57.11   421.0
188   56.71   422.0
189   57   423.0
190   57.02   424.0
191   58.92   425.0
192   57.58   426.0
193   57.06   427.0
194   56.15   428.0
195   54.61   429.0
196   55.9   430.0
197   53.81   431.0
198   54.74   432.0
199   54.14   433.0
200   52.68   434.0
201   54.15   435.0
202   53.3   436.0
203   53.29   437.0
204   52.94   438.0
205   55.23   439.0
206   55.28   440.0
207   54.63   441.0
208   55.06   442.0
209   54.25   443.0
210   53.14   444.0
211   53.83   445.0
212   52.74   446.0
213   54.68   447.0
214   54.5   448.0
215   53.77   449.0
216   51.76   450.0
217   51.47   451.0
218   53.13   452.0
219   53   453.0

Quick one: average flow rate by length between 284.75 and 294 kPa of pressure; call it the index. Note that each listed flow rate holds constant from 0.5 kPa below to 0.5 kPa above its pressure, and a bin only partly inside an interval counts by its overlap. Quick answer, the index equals 60.6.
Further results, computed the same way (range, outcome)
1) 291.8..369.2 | 48.7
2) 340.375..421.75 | 50.6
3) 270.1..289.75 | 57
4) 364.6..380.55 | 46.4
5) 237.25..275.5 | 63.6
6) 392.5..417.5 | 57.9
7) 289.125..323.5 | 50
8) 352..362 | 38.2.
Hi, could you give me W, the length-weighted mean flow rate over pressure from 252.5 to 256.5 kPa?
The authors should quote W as 67.3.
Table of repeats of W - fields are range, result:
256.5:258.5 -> 63.4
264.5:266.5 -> 66.8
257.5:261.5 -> 65.5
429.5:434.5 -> 54.3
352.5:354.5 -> 40.8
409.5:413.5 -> 59.6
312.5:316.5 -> 29.2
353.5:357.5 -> 38.9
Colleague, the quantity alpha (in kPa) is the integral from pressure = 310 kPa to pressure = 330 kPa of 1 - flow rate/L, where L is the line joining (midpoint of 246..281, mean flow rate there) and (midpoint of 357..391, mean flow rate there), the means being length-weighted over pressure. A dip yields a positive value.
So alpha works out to 2.6 kPa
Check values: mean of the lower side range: 62.3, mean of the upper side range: 46.2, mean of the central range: 46.9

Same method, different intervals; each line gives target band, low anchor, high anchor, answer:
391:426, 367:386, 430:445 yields -4.19 kPa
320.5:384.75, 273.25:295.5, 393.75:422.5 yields 9.90 kPa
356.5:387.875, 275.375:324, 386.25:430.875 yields 5.72 kPa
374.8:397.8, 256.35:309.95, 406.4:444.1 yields 1.86 kPa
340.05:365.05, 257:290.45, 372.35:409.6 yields 5.57 kPa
